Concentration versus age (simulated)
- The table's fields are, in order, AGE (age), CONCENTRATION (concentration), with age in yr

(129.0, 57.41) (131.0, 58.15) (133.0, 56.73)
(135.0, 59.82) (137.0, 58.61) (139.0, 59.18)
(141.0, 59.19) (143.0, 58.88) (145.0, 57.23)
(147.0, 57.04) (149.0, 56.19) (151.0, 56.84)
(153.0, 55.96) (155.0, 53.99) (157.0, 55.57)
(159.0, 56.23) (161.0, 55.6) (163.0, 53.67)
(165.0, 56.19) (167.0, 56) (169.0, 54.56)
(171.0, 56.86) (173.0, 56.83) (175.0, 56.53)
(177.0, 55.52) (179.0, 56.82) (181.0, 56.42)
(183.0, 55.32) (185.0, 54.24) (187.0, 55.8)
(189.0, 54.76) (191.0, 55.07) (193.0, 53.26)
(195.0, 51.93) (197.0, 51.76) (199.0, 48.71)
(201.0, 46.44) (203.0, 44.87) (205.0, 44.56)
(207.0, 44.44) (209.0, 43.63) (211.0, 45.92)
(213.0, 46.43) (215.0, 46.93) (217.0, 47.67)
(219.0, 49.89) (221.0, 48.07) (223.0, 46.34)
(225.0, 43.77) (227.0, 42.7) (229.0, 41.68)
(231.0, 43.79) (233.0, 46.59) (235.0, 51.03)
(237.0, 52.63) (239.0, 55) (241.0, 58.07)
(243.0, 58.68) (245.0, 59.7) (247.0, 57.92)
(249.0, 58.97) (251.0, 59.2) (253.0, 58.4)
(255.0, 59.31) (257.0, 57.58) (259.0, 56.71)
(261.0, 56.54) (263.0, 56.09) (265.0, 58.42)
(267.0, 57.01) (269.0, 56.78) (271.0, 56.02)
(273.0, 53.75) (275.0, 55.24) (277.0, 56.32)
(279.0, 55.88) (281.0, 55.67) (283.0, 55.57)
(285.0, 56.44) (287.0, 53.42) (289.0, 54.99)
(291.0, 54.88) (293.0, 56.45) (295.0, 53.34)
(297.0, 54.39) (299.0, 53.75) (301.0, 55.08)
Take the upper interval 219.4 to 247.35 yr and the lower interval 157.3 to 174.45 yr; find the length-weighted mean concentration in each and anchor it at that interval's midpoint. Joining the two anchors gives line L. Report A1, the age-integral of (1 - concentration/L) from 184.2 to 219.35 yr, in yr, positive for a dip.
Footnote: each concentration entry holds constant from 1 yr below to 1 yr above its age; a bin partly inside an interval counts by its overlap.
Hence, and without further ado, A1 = 2.4 yr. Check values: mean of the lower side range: 55.8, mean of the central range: 49.2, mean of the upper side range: 50.2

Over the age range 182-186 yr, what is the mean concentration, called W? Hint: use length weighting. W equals 54.8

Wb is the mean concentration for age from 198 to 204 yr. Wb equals 46.7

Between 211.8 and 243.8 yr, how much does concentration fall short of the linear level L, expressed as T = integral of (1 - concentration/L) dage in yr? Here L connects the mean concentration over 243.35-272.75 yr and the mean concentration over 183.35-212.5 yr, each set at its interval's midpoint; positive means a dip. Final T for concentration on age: 3.0 yr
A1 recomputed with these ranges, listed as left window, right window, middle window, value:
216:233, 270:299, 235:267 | -4.9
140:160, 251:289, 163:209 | 3.1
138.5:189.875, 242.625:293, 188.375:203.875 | 1.5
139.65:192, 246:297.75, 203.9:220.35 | 2.9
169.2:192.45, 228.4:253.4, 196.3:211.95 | 2.5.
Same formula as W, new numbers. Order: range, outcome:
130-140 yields 58.5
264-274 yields 56.4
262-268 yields 57.2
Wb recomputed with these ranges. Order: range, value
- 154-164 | 55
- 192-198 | 52.3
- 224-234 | 43.7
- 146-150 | 56.6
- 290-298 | 54.8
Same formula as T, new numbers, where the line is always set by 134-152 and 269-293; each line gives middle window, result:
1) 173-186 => 0.3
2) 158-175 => 0.5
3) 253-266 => -0.4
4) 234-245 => 0.1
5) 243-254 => -0.5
